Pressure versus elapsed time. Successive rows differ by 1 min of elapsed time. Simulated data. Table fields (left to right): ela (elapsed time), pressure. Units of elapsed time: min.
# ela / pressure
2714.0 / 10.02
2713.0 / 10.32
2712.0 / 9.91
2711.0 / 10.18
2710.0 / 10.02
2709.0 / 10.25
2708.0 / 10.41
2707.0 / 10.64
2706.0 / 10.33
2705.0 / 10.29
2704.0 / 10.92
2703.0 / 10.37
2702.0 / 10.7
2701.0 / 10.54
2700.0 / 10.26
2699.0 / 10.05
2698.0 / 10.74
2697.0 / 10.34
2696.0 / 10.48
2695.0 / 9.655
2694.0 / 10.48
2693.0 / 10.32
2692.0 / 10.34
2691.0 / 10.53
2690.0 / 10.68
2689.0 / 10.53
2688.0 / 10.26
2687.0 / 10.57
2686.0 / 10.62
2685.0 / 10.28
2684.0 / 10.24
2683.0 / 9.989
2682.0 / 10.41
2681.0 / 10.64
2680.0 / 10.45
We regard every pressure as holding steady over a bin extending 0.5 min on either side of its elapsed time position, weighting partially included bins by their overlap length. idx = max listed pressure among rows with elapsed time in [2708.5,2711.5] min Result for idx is 10.25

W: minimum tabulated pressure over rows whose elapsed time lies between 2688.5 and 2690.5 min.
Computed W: 10.53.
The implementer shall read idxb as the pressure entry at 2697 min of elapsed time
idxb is 10.34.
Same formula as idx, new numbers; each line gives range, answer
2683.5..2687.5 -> 10.62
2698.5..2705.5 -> 10.92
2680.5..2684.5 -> 10.64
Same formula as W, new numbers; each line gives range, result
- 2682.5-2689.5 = 9.989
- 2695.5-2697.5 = 10.34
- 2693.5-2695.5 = 9.655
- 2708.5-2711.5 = 10.02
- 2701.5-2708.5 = 10.29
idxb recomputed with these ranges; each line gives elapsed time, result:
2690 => 10.68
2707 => 10.64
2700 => 10.26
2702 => 10.7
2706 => 10.33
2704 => 10.92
